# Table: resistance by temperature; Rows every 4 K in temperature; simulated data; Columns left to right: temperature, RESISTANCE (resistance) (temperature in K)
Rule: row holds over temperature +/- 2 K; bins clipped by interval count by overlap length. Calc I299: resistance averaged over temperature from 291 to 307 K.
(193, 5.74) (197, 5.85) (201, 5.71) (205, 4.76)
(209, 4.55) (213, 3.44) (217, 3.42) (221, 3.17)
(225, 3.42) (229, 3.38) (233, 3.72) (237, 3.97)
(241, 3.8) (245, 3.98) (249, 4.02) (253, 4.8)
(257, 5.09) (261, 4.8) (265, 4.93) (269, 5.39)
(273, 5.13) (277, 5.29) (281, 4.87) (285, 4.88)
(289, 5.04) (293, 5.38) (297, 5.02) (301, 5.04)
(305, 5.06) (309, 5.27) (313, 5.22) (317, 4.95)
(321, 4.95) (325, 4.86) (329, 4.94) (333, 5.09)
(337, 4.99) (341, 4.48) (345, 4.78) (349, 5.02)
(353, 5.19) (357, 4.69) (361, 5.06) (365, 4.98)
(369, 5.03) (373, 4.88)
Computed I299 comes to 5.12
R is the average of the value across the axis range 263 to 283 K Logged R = 5.12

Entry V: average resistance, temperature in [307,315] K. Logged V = 5.24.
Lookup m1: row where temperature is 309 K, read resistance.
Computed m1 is 5.27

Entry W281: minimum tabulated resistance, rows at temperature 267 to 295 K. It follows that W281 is 4.87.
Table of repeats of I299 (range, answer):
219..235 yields 3.42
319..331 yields 4.92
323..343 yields 4.87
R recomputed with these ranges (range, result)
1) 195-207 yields 5.44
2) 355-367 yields 4.91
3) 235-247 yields 3.92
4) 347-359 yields 4.97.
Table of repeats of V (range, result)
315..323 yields 4.95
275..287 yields 5.01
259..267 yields 4.87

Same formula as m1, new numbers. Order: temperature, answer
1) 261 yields 4.8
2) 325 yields 4.86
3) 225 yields 3.42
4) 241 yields 3.8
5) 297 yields 5.02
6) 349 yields 5.02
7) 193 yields 5.74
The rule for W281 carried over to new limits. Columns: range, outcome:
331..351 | 4.48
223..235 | 3.38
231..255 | 3.72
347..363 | 4.69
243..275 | 3.98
